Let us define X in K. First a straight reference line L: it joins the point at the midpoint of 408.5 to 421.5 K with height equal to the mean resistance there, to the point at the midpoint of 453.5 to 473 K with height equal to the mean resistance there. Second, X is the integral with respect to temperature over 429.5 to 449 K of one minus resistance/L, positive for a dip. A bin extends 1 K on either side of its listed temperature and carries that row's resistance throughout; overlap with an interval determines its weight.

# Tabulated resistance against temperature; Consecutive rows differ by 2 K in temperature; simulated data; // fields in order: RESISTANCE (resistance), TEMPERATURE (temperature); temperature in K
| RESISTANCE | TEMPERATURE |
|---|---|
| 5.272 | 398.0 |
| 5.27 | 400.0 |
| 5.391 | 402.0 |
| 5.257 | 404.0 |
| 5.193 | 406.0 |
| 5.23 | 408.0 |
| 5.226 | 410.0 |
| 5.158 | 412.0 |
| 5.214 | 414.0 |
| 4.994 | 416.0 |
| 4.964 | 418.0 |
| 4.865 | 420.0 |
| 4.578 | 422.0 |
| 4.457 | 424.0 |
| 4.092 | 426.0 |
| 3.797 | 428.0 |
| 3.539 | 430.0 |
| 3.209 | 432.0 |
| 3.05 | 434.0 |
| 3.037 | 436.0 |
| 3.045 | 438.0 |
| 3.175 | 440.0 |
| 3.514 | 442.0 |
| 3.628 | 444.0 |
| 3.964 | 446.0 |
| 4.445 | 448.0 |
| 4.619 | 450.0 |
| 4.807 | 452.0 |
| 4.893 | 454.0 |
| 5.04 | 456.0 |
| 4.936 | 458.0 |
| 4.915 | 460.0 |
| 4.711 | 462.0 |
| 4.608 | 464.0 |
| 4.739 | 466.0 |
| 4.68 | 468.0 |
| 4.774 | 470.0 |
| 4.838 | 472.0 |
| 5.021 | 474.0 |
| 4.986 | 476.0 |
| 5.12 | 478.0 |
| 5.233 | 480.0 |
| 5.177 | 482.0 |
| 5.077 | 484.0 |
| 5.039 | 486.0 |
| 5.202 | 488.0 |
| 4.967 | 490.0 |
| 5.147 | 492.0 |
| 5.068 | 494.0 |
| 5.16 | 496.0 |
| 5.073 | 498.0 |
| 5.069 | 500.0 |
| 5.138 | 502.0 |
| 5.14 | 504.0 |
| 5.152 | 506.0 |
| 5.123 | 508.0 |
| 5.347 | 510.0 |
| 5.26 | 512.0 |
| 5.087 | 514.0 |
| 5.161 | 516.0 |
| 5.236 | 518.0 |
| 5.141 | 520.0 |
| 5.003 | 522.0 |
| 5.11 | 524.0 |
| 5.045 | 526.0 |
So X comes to 5.8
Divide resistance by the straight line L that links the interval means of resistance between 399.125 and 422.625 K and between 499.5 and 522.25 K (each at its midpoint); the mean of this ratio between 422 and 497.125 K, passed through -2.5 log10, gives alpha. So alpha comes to 0.149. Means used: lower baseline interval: 5.12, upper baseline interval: 5.16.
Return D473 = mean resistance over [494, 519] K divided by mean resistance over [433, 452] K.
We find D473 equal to 1.40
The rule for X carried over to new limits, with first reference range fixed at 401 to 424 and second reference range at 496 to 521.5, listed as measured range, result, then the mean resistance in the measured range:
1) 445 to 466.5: 1.7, 4.7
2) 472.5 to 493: 0.2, 5.09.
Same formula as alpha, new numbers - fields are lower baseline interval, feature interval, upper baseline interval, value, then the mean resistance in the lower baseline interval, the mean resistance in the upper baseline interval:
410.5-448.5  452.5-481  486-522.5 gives -0.069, 4.05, 5.14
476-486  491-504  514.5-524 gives 0.003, 5.12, 5.13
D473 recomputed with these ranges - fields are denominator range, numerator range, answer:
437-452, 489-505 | 1.33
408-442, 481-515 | 1.23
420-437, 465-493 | 1.32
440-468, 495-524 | 1.15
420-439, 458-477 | 1.30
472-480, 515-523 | 1.02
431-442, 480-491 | 1.63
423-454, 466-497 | 1.32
